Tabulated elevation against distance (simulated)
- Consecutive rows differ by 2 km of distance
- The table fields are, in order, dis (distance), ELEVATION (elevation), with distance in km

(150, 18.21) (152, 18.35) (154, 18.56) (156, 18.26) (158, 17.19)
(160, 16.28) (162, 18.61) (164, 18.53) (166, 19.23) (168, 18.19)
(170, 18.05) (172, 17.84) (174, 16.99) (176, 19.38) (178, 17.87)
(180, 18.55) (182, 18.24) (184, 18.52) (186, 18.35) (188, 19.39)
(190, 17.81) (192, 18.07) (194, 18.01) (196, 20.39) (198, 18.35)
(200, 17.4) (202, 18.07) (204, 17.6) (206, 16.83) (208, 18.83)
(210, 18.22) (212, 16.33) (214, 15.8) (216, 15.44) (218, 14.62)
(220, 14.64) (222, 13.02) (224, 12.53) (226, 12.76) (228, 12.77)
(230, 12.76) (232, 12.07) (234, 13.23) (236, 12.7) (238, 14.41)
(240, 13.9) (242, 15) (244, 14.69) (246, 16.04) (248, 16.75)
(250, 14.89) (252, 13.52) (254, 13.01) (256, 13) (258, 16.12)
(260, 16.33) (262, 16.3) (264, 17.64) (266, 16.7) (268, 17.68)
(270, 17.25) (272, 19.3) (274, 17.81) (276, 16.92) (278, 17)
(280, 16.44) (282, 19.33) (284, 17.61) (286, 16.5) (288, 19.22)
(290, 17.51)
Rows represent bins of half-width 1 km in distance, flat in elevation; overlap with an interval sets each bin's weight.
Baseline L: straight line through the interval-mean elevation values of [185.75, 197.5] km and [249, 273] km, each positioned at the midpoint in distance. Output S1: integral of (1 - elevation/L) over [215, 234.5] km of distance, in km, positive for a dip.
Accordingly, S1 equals 4.5 km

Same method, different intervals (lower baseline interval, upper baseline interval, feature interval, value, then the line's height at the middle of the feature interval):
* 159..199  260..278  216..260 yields 9.14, 17.7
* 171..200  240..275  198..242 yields 5.67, 17.2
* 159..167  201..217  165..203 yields -1.42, 17.7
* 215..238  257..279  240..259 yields 0.89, 15.5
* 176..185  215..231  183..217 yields -3.54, 16.2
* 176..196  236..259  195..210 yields -0.67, 17.4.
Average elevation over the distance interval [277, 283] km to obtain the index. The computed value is 17.6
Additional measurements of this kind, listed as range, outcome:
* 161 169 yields 18.6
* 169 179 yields 18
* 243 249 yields 15.8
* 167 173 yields 18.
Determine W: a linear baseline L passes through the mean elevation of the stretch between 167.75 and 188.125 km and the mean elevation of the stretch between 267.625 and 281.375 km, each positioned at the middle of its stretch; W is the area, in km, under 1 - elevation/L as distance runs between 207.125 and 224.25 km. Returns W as 2.3 km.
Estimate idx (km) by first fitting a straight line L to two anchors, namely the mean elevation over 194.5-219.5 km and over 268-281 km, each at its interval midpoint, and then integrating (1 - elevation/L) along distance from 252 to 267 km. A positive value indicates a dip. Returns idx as 1.7 km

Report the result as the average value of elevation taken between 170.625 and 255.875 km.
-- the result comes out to 16.1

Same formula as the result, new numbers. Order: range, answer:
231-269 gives 14.9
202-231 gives 15.3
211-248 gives 14.1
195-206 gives 18.2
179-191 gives 18.5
